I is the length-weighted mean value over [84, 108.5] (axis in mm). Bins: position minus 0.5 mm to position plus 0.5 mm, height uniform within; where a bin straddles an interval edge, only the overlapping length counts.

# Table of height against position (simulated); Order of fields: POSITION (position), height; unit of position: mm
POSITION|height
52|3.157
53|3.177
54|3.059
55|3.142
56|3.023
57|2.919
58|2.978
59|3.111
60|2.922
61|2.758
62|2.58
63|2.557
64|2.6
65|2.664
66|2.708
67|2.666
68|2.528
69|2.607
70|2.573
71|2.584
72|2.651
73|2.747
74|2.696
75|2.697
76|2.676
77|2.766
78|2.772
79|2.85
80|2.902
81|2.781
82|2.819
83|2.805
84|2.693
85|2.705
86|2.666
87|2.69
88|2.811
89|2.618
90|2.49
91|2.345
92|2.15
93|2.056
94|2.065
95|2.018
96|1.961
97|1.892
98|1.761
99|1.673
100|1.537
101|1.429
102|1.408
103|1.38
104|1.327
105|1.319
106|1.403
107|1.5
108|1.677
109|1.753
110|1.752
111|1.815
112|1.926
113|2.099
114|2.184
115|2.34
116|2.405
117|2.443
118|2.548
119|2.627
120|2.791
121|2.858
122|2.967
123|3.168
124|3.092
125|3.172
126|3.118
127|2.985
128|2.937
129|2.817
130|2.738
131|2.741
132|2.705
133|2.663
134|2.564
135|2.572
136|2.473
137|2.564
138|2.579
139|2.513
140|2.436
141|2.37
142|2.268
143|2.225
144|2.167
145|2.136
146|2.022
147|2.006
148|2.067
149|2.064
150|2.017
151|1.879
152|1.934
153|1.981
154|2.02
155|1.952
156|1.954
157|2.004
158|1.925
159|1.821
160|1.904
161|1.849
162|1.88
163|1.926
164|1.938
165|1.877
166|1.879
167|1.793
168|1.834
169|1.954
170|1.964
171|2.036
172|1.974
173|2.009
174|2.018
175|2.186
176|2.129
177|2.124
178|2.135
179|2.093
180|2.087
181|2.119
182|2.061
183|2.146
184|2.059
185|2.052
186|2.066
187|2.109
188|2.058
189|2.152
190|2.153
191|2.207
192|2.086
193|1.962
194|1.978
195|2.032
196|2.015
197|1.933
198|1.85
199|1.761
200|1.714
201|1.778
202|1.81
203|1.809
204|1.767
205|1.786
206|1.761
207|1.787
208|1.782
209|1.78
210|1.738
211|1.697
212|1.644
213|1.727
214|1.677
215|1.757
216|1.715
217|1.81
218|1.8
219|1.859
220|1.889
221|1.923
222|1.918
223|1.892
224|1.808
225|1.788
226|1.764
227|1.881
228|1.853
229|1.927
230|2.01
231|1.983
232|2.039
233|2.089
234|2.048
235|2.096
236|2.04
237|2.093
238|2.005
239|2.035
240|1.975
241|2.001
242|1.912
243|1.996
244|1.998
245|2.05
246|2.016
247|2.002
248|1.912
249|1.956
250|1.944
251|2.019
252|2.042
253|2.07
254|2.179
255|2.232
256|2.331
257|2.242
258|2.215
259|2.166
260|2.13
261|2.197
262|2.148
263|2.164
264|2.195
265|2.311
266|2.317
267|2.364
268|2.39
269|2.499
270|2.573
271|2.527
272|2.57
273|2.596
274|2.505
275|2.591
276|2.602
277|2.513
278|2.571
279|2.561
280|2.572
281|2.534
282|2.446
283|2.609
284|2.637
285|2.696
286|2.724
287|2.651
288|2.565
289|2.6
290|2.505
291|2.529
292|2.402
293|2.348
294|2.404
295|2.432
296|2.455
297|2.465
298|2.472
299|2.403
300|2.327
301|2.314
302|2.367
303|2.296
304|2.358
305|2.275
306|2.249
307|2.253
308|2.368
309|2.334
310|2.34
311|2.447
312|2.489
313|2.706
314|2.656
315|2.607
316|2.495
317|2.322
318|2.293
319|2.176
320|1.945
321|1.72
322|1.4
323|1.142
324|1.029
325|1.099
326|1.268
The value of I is 1.97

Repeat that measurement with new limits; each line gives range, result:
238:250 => 1.99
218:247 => 1.96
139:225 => 1.96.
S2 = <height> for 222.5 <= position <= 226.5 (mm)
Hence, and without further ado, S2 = 1.81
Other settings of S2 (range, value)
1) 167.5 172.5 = 1.95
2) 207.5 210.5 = 1.77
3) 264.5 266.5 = 2.31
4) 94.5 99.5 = 1.86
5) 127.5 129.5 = 2.88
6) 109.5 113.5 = 1.9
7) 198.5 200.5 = 1.74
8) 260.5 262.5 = 2.17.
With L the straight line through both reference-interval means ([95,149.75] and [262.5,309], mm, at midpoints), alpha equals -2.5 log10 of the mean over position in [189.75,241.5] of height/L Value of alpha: 0.25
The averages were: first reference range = 2.25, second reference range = 2.46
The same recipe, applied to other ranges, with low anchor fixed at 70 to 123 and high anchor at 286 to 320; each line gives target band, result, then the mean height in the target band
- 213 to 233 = 0.260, 1.86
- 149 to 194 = 0.161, 2.01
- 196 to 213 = 0.302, 1.78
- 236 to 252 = 0.190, 2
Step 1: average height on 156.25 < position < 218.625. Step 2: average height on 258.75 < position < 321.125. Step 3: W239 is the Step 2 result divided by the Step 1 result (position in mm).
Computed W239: 1.26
